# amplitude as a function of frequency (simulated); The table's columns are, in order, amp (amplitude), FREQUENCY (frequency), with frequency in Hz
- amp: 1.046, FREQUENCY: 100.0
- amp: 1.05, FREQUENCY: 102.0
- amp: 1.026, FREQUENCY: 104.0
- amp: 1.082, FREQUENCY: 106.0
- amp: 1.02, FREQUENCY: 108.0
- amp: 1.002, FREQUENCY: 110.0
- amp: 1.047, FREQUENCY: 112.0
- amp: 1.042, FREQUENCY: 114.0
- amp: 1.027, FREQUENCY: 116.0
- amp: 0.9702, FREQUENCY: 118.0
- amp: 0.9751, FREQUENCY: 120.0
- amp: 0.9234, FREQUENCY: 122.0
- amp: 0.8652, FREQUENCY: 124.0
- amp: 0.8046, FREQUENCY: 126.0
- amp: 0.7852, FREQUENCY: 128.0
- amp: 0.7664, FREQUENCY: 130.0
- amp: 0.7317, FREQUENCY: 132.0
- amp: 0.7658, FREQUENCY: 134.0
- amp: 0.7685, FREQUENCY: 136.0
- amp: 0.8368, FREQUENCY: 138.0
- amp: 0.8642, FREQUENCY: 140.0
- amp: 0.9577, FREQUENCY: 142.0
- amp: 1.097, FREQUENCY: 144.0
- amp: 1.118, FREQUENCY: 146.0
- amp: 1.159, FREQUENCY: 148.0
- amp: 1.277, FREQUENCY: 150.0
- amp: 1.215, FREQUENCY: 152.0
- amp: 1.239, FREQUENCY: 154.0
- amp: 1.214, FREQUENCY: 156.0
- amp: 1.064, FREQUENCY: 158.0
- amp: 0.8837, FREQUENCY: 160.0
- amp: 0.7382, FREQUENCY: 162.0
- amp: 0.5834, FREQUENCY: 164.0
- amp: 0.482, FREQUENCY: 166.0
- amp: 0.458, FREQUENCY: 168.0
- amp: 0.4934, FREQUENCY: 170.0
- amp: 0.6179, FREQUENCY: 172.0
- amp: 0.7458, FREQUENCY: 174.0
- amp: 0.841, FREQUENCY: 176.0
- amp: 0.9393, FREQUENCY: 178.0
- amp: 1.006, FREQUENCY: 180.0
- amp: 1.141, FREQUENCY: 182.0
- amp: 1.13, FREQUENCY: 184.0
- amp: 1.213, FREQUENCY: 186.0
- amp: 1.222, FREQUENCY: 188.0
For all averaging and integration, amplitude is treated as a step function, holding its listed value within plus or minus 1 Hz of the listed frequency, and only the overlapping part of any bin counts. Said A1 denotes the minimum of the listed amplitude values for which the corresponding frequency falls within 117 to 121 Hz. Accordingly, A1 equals 0.9702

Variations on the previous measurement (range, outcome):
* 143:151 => 1.097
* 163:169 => 0.458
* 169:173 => 0.4934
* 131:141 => 0.7317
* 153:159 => 1.064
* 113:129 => 0.7852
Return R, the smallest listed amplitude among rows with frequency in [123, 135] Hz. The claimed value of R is 0.7317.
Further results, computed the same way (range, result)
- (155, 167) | 0.482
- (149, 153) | 1.215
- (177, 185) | 0.9393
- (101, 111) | 1.002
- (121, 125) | 0.8652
